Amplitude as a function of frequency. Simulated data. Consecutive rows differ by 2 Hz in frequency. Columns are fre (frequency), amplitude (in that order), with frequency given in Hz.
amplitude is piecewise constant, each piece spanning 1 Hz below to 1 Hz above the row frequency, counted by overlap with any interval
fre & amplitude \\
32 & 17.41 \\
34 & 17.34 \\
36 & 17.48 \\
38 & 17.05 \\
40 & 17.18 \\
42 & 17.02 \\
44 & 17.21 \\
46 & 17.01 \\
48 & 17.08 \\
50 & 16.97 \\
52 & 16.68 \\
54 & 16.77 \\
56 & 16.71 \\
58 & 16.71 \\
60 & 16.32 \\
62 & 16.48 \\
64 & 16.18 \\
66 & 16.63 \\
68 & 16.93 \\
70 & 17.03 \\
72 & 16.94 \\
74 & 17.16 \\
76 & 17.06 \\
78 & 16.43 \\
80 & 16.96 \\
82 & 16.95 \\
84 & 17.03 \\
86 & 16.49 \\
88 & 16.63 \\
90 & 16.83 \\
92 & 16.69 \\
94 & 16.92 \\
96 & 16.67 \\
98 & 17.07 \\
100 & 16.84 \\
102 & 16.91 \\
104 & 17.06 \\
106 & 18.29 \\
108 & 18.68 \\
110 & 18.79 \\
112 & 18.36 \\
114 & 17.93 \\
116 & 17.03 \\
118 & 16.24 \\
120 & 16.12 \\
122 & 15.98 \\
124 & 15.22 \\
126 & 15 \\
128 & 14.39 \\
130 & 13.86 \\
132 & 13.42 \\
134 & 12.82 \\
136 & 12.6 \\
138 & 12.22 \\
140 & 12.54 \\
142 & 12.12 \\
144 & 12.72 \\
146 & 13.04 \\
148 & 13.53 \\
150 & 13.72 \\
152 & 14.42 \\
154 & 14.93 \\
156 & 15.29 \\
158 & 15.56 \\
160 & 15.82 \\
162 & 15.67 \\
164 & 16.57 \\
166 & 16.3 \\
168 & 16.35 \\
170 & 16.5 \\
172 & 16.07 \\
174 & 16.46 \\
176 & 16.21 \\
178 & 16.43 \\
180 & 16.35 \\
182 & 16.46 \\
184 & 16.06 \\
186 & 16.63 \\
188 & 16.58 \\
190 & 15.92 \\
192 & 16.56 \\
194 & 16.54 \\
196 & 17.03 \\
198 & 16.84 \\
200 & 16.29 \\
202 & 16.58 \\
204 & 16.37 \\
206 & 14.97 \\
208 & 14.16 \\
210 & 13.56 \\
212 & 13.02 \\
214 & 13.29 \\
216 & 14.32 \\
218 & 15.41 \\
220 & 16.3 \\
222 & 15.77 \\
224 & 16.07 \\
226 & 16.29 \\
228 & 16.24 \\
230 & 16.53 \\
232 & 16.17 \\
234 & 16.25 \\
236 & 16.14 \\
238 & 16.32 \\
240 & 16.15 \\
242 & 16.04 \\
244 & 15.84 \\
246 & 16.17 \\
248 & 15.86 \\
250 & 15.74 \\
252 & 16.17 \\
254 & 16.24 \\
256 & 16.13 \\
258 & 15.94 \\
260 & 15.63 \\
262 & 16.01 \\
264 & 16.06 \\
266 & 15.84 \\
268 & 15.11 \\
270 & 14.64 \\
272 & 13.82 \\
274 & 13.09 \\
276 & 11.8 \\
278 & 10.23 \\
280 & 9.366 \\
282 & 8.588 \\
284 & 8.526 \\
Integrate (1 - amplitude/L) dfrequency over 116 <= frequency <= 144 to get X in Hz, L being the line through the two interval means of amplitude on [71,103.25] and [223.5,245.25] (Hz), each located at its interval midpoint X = 4.3 Hz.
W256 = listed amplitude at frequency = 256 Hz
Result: 16.13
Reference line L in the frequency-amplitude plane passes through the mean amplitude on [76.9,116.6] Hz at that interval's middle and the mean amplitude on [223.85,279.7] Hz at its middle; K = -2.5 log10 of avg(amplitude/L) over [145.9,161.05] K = 0.13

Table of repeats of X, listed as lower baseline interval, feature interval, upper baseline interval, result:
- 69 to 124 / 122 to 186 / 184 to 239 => 6.1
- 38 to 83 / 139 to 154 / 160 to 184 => 2.9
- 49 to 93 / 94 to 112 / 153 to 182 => -1.1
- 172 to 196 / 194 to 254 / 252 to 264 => 1.6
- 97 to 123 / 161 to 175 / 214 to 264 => 0.4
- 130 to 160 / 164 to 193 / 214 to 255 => -3.8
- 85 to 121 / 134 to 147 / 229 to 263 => 3.3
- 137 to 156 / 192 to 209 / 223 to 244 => -1.1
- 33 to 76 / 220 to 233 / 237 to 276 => -0.4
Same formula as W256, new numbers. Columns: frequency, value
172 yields 16.07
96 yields 16.67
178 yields 16.43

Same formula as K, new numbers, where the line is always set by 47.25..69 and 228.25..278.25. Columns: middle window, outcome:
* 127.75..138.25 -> 0.22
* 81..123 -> -0.05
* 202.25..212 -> 0.07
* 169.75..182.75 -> -0.03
